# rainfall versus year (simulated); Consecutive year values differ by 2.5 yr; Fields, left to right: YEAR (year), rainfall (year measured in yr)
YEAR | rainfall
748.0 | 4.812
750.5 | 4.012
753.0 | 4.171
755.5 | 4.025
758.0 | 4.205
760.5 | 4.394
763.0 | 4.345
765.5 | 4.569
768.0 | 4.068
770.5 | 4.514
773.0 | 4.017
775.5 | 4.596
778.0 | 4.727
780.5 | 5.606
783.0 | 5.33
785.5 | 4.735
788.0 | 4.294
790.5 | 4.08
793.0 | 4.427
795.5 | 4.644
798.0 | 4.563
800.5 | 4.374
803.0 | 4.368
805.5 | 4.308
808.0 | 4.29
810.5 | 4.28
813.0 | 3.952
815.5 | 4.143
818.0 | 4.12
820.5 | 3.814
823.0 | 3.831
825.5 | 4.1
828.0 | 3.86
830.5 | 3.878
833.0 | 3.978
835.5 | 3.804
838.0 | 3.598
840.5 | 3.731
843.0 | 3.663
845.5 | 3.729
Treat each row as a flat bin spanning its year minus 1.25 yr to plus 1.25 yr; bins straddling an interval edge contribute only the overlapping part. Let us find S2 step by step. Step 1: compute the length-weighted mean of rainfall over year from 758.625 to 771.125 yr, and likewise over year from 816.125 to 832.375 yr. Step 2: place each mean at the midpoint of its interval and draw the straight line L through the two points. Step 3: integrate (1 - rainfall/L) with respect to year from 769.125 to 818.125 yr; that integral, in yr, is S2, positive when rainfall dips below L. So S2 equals -3.7 yr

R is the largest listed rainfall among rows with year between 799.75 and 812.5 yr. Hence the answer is 4.374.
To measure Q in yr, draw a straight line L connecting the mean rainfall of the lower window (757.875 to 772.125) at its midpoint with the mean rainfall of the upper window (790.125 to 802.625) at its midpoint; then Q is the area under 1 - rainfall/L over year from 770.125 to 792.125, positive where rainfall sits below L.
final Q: -1.3 yr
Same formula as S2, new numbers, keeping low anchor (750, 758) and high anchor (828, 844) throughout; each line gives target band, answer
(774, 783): -2.2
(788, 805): -2.0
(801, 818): -1.5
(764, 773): -0.6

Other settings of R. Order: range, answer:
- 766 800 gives 5.606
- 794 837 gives 4.644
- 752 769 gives 4.569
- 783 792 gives 5.33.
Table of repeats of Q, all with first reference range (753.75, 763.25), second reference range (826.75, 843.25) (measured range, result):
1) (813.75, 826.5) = -0.39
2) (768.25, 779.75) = -0.94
